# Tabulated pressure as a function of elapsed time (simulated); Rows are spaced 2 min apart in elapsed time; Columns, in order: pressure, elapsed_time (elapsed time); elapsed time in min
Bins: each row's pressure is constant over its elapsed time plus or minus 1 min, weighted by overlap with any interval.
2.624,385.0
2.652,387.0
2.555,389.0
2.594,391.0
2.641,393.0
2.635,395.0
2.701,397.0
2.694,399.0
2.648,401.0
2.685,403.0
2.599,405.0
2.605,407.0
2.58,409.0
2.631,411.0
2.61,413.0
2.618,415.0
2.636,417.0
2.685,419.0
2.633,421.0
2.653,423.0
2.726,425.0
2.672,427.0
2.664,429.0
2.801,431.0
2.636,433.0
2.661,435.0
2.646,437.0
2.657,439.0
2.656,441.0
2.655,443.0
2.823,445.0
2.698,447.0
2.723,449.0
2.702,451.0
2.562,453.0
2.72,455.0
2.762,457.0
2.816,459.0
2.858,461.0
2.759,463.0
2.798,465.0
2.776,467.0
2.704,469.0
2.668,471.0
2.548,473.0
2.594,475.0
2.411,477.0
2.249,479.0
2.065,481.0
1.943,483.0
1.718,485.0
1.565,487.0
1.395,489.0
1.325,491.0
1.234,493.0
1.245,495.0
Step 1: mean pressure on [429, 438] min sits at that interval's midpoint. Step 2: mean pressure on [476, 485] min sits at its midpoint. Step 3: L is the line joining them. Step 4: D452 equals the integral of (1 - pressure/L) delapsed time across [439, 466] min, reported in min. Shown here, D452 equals -3.1 min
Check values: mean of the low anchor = 2.68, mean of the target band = 2.73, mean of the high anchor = 2.12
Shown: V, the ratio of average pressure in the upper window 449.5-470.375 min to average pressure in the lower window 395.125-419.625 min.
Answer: 1.04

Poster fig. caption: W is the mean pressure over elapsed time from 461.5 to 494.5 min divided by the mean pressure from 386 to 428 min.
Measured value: 0.82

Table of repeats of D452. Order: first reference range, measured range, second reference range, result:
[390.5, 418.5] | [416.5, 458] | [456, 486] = -1.8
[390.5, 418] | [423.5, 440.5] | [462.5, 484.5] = -0.7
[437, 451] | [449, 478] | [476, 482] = -3.0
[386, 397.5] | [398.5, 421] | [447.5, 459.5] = 0.1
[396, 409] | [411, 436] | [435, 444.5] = -0.1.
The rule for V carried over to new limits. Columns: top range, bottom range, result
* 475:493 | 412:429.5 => 0.69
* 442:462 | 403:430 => 1.03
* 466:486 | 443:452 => 0.87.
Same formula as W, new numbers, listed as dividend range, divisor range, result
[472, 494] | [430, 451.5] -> 0.71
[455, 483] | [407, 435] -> 0.98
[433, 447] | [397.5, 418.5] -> 1.02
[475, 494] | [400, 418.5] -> 0.69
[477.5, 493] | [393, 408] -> 0.66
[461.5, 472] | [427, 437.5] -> 1.02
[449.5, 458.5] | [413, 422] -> 1.02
